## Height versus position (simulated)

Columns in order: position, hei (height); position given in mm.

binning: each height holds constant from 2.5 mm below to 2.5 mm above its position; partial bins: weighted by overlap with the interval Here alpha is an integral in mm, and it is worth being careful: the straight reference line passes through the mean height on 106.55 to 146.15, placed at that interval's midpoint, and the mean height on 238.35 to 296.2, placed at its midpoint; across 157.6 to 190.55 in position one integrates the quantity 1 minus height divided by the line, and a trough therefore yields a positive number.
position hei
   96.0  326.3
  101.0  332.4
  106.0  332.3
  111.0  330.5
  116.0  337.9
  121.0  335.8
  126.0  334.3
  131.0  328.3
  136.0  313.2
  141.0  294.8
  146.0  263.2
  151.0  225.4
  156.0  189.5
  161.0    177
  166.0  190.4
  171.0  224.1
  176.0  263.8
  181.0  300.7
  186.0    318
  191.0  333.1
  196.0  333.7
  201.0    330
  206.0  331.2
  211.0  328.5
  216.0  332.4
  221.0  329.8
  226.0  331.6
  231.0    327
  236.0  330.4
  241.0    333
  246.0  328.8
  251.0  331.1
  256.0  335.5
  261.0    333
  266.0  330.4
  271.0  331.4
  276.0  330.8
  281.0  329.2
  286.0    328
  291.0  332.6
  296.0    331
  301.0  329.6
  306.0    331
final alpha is 7.6 mm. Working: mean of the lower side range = 321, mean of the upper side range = 331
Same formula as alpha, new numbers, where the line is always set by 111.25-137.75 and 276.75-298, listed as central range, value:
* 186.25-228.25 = 0.0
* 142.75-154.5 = 3.1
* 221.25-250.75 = 0.0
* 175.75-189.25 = 1.2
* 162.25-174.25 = 4.5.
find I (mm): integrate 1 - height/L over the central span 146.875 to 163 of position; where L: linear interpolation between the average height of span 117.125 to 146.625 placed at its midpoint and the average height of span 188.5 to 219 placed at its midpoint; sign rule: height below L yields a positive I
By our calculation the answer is 5.8 mm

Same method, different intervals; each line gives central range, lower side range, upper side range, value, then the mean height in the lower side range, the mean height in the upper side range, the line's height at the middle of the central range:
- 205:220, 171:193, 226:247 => -0.8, 294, 330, 314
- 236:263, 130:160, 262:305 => -1.6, 262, 330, 314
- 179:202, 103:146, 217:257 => 0.3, 322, 331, 327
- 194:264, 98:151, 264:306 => -1.2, 316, 330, 325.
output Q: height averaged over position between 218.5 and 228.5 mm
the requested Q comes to 331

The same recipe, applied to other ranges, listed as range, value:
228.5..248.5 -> 330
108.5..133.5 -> 333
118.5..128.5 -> 335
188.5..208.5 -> 332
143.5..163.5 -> 214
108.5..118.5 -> 334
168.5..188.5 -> 277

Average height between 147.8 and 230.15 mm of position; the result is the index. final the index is 284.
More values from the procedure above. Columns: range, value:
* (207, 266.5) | 331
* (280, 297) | 330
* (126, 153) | 291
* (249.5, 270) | 332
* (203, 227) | 331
